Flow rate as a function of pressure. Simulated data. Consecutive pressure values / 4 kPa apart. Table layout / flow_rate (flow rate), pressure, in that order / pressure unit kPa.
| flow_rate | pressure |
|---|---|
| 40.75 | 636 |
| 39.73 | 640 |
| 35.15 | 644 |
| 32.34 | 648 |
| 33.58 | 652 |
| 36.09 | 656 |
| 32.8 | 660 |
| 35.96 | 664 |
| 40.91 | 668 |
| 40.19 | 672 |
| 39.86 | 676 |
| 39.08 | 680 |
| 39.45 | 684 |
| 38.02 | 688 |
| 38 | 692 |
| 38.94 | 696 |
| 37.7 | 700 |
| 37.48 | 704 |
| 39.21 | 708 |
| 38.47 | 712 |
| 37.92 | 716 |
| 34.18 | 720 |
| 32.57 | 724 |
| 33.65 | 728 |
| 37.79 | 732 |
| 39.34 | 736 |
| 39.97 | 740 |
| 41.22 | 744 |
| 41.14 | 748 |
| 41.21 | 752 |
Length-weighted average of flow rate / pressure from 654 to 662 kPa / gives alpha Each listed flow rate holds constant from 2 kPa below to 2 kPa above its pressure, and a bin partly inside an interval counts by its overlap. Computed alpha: 34.4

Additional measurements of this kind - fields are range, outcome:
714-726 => 34.9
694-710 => 38.3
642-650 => 33.7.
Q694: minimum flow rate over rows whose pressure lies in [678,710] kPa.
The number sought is 37.48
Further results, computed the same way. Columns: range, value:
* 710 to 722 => 34.18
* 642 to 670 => 32.34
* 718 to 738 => 32.57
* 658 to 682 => 32.8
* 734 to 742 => 39.34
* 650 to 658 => 33.58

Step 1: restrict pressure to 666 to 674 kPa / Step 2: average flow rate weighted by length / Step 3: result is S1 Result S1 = 40.5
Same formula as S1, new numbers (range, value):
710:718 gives 38.2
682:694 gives 38.5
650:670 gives 35.9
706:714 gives 38.8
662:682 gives 39.2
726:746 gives 38.4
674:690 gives 39.1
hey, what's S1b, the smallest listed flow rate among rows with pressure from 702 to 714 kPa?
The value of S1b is 37.48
